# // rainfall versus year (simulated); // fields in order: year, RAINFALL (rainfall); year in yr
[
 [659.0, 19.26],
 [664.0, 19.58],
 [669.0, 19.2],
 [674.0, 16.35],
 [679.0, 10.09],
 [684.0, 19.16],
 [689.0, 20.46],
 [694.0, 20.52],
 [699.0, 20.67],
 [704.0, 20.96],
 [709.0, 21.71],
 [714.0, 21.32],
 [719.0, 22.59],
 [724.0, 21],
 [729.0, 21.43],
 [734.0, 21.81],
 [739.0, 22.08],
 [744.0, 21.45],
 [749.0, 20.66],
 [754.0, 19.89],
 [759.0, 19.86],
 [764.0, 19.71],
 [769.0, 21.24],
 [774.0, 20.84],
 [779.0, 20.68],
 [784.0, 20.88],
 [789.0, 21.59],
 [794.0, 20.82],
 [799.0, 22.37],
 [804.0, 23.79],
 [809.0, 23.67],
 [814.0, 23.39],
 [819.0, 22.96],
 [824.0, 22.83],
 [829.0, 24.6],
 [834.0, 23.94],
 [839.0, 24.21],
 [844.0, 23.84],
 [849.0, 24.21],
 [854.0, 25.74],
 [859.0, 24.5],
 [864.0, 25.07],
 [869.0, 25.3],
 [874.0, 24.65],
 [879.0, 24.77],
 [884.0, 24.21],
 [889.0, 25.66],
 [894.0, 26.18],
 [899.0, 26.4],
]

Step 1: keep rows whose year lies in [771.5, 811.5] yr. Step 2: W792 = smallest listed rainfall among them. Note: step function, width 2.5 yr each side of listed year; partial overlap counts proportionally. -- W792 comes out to 20.68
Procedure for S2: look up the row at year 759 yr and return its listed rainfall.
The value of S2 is 19.86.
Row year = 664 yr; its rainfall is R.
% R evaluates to 19.58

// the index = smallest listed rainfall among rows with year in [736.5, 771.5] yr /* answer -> 19.71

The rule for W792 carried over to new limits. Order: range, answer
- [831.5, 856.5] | 23.84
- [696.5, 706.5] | 20.67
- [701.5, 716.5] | 20.96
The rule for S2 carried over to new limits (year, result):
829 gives 24.6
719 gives 22.59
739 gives 22.08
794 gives 20.82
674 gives 16.35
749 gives 20.66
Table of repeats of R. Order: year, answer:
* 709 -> 21.71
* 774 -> 20.84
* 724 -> 21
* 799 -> 22.37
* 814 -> 23.39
